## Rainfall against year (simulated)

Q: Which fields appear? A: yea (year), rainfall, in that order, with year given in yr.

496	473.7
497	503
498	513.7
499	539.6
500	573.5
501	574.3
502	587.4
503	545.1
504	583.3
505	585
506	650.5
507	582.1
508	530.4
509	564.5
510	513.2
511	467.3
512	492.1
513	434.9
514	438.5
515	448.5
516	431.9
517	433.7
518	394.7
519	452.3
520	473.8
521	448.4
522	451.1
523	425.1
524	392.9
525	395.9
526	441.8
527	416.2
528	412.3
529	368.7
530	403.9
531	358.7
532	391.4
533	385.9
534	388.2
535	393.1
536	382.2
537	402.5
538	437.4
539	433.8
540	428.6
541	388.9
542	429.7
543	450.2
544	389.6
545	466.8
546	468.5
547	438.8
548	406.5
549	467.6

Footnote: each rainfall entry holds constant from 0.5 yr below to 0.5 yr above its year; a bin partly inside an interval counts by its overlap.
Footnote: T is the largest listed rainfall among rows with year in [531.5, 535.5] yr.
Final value 393.1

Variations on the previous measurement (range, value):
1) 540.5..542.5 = 429.7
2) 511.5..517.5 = 492.1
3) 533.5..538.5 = 437.4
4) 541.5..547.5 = 468.5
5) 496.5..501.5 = 574.3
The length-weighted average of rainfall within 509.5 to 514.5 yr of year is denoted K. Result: 469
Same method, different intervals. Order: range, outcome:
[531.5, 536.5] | 388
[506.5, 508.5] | 556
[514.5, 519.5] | 432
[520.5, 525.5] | 423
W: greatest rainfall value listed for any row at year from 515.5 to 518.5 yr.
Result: 433.7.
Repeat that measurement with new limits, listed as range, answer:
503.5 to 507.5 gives 650.5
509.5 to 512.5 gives 513.2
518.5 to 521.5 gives 473.8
